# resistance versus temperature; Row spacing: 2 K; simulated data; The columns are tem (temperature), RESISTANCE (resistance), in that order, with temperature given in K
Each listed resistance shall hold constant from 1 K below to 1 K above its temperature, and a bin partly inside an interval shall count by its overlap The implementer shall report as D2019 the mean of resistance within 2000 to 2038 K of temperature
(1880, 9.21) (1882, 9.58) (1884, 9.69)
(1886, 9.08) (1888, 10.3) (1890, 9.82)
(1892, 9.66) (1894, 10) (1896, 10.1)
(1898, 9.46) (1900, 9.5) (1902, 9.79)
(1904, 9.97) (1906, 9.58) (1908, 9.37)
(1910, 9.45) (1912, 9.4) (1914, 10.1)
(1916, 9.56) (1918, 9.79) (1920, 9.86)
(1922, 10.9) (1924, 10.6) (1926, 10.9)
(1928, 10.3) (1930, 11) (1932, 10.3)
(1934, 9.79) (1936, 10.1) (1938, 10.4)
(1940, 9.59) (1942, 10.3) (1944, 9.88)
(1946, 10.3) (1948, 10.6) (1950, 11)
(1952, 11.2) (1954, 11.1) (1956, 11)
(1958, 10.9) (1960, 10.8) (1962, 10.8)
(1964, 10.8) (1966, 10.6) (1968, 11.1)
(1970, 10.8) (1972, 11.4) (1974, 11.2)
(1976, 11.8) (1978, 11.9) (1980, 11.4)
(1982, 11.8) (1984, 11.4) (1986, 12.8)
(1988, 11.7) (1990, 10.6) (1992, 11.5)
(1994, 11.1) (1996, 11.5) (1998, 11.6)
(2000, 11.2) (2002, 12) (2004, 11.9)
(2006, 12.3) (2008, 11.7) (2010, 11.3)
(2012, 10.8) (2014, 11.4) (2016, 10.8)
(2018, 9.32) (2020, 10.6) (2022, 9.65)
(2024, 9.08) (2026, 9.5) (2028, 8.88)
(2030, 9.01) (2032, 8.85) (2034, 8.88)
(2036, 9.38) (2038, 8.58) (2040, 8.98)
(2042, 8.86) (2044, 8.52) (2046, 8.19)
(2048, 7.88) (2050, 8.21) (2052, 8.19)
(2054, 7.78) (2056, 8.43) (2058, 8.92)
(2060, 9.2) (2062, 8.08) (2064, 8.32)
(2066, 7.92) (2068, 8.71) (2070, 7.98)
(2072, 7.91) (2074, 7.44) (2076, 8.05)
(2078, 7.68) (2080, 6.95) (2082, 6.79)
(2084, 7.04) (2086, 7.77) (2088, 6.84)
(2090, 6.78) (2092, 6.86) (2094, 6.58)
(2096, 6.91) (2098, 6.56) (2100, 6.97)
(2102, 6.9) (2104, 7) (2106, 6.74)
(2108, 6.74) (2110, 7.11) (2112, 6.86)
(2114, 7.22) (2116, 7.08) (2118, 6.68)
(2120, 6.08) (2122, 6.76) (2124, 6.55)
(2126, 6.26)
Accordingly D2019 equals 10.3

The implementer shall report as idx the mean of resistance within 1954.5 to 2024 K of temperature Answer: 11.2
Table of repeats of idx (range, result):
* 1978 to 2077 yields 9.78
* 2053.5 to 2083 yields 8.01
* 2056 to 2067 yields 8.48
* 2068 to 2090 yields 7.47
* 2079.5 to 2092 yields 7.02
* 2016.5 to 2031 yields 9.48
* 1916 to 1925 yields 10.2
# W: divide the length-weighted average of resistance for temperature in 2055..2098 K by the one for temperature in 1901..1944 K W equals 0.8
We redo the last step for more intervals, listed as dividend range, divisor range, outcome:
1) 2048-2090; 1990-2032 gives 0.74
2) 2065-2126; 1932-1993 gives 0.65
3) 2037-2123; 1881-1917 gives 0.78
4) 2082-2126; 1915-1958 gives 0.66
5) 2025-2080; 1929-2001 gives 0.77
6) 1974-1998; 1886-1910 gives 1.19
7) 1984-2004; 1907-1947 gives 1.15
